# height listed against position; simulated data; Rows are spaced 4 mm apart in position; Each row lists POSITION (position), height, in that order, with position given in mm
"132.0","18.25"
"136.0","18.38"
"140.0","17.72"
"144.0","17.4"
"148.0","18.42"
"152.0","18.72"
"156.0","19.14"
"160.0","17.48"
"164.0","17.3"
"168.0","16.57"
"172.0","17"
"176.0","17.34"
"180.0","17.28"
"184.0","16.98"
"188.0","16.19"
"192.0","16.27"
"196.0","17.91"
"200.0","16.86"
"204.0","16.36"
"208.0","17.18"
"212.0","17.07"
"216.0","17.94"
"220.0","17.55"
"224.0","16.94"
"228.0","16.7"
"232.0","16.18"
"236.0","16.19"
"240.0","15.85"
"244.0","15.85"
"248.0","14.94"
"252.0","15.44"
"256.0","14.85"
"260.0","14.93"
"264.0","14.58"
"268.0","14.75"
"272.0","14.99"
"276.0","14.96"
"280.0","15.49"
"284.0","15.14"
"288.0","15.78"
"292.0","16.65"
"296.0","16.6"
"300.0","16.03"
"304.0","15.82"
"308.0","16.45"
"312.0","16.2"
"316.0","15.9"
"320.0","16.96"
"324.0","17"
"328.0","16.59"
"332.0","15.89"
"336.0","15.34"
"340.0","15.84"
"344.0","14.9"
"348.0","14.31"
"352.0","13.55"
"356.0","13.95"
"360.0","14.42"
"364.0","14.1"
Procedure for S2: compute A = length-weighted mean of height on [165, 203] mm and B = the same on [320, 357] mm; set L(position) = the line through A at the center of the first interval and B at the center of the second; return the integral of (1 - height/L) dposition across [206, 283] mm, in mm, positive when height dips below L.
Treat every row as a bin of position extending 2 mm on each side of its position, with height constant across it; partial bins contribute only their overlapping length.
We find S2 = 2.0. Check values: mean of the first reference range 16.9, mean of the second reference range 15.4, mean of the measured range 15.9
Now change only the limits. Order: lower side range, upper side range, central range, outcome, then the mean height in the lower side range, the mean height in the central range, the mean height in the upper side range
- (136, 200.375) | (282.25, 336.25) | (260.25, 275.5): 1.62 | 17.5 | 14.8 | 16.2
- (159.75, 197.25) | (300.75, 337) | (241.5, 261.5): 1.67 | 17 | 15.2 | 16.3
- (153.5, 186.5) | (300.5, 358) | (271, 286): 0.96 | 17.4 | 15.2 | 15.6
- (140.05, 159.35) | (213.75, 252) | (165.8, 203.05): 1.23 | 18.3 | 16.9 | 16.4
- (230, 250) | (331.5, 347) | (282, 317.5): -1.19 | 15.8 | 16.1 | 15.4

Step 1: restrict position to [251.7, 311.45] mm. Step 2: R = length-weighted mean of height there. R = 15.5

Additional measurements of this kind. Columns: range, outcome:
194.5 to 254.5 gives 16.6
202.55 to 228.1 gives 17.2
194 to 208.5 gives 17.1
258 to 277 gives 14.8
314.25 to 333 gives 16.5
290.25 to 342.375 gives 16.2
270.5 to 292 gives 15.4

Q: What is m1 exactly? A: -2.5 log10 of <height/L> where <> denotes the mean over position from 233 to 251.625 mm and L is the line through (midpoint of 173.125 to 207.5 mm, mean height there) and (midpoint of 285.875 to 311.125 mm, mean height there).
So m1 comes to 0.06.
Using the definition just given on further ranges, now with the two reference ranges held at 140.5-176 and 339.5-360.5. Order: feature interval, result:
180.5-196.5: 0.027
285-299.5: -0.057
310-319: -0.079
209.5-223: -0.047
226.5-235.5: 0.005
